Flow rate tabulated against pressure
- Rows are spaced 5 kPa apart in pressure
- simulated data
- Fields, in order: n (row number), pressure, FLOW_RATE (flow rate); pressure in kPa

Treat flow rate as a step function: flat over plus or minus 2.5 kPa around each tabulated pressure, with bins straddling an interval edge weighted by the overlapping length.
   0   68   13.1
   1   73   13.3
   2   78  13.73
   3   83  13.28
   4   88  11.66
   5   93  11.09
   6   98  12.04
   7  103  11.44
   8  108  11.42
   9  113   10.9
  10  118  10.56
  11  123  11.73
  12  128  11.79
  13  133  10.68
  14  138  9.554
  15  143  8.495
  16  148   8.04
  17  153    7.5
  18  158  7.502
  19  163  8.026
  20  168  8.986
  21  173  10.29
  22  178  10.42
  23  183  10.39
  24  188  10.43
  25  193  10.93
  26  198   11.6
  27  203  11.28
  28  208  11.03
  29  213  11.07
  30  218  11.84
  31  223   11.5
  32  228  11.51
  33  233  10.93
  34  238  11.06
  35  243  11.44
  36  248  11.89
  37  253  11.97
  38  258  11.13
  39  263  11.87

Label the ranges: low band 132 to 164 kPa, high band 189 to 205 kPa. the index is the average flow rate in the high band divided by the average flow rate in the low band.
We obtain 1.32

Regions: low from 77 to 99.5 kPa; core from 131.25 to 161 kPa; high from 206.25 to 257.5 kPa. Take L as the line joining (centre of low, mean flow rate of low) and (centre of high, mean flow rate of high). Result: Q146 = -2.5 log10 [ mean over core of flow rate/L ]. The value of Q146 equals 0.361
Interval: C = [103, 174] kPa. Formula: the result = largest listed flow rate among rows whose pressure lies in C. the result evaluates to 11.79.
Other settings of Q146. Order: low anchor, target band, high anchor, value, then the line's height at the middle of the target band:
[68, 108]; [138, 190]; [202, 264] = 0.30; 11.9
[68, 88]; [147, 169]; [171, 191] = 0.35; 11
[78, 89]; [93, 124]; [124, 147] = 0.02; 11.5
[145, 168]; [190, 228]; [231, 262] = -0.14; 9.97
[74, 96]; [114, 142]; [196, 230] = 0.13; 12.1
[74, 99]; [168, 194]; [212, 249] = 0.14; 11.8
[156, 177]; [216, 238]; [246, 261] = -0.06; 10.8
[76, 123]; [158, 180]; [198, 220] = 0.24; 11.5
